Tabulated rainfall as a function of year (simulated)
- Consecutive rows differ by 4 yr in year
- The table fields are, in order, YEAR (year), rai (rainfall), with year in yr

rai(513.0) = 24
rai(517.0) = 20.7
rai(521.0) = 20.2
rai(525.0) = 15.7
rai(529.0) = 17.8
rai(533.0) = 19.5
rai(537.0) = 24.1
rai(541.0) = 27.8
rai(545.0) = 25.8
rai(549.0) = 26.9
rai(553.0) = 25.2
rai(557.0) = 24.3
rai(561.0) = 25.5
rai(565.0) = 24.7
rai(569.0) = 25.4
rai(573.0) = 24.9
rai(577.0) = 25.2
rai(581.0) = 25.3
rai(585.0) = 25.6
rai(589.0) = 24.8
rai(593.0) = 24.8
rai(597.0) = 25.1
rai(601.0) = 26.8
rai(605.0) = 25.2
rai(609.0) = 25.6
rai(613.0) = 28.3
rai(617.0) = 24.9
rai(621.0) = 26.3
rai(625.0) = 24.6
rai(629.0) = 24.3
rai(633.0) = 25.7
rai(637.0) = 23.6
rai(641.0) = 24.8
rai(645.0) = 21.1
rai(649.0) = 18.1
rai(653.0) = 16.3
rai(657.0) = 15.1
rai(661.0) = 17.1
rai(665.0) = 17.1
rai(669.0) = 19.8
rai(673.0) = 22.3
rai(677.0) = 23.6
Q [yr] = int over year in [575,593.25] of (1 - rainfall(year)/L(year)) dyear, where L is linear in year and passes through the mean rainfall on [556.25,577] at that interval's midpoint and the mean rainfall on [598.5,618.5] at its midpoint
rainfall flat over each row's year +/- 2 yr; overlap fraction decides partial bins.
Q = 0.2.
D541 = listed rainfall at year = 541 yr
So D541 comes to 27.8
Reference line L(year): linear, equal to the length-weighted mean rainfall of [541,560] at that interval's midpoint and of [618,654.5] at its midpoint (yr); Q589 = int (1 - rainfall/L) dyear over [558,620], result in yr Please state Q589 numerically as -2.5 yr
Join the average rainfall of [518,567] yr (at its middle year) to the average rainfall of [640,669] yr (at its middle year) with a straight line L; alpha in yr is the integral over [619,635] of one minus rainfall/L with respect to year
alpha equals -4.7 yr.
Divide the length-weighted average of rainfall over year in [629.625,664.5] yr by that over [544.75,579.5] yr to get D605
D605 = 0.80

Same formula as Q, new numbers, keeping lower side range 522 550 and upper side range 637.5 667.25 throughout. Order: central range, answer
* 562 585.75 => -4.5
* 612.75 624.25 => -3.6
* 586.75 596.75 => -2.1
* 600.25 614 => -4.2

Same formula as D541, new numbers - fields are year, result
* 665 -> 17.1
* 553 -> 25.2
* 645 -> 21.1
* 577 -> 25.2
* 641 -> 24.8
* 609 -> 25.6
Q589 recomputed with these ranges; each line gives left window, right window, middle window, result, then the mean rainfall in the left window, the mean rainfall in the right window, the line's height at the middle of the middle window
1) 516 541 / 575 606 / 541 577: -4.35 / 20.3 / 25.4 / 22.8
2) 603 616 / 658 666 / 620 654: -2.29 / 26.3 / 16.9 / 21.3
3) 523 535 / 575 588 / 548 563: -2.72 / 17.7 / 25.3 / 21.5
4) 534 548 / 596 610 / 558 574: 0.32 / 25.5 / 25.7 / 25.6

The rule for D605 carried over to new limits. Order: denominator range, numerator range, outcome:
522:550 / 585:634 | 1.15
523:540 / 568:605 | 1.28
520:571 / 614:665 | 0.93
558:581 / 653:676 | 0.73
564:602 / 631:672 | 0.79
